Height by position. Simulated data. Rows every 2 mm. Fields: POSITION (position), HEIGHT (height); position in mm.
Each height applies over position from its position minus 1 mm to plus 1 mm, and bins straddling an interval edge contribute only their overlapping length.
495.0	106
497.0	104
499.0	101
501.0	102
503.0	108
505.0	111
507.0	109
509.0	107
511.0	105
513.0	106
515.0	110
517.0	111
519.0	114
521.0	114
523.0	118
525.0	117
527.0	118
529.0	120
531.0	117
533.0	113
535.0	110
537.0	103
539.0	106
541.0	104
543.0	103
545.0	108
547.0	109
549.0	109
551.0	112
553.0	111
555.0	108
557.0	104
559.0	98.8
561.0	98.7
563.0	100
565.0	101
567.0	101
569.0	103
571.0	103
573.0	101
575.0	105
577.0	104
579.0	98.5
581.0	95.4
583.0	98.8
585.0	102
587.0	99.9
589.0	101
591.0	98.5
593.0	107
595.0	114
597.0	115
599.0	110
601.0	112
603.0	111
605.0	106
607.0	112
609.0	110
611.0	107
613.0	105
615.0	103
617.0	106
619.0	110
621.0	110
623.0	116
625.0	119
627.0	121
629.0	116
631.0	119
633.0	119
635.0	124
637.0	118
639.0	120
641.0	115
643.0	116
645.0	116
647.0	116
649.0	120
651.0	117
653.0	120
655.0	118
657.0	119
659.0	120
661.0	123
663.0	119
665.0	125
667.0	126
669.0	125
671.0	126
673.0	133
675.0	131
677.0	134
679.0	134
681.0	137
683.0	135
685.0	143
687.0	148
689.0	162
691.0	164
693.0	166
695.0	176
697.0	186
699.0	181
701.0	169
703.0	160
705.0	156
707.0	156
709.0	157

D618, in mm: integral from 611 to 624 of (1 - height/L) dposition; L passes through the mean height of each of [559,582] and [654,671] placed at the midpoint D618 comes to 0.4 mm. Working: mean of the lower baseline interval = 101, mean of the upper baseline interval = 122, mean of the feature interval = 108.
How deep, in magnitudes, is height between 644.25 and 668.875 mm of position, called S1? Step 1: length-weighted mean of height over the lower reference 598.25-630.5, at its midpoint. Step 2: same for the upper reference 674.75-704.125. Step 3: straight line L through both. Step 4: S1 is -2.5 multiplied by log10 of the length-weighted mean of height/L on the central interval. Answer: 0.14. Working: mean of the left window 111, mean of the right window 156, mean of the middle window 120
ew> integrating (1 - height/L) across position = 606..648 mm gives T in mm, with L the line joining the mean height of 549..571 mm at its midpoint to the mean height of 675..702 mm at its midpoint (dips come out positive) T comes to 5.4 mm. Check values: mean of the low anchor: 104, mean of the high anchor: 156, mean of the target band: 114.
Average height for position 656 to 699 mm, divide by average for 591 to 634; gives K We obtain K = 1.26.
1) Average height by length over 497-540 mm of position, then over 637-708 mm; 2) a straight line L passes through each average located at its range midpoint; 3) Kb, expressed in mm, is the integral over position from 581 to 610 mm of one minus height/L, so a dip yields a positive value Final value 4.04 mm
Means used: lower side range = 110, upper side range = 137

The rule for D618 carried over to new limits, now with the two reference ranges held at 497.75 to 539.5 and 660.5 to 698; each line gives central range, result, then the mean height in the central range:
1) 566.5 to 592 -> 4.48 mm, 101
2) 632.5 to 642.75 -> 1.14 mm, 119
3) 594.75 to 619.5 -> 3.61 mm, 109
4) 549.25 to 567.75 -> 2.22 mm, 104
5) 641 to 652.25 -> 1.55 mm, 117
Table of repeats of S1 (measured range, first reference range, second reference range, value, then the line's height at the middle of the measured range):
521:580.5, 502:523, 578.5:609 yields 0.009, 108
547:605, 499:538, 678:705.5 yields 0.208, 127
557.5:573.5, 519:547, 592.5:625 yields 0.103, 111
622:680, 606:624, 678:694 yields 0.061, 129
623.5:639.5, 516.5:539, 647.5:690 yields 0.051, 125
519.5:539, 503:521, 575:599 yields -0.059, 108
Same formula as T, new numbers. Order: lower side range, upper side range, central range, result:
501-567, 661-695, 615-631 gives 1.71 mm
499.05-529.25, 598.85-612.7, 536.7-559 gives 0.72 mm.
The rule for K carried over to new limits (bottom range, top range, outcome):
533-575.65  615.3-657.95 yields 1.11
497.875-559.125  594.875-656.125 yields 1.04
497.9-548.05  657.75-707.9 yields 1.32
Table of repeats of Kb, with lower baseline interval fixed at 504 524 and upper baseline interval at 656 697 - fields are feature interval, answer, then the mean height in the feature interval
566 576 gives 1.5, 103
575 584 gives 1.6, 99.8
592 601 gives 1.0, 112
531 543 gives 0.7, 108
